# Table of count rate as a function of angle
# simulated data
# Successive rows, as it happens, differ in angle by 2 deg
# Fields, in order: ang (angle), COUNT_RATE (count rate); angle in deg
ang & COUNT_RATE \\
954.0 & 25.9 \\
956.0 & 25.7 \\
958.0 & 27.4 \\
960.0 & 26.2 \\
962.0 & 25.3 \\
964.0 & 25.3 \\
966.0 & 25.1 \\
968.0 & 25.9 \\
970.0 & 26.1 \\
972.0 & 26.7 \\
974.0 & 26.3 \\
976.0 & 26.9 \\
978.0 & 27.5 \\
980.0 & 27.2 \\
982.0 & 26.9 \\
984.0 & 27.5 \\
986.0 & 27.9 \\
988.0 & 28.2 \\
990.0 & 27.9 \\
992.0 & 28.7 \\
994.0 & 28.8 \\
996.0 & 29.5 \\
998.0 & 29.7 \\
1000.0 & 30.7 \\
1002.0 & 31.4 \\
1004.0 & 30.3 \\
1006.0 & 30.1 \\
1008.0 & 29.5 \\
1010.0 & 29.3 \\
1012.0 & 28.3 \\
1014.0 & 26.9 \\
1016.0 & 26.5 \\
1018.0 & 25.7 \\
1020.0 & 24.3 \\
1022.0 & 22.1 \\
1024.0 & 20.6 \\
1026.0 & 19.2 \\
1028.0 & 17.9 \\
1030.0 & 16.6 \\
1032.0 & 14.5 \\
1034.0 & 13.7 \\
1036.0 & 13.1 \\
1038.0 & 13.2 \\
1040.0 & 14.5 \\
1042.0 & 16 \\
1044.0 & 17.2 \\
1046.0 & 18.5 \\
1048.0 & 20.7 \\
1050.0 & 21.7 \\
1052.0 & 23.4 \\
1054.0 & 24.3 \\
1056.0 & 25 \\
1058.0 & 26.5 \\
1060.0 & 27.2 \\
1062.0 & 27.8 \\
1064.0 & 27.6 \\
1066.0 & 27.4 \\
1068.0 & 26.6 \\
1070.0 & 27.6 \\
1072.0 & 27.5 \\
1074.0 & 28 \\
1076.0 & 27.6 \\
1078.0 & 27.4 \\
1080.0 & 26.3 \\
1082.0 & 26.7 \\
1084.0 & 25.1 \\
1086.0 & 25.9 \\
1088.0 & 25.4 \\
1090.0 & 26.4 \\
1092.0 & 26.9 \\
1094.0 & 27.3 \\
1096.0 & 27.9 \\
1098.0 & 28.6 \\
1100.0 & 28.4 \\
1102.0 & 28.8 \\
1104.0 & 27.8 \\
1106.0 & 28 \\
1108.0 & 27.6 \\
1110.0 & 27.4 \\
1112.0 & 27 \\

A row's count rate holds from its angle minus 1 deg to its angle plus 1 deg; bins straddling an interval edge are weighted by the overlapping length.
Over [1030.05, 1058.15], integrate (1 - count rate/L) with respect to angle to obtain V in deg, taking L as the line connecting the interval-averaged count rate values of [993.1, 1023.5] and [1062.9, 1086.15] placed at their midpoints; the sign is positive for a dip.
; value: 9.3 deg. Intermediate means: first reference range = 28.1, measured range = 18.4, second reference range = 27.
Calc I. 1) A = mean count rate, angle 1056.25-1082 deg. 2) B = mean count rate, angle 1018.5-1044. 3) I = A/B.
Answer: 1.6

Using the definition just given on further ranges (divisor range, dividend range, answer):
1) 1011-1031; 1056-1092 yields 1.18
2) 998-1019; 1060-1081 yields 0.95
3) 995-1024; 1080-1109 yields 0.97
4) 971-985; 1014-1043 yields 0.69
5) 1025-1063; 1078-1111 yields 1.39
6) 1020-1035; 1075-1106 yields 1.49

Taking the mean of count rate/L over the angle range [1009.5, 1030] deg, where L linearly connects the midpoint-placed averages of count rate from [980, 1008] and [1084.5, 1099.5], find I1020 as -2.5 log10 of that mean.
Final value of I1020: 0.20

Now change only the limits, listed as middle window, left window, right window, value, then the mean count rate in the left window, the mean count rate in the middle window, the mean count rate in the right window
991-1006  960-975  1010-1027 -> -0.193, 25.8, 29.9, 24.5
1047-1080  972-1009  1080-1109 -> 0.063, 28.6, 26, 27.2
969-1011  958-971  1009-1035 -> -0.183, 25.8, 28.4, 22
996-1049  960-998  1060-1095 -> 0.202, 27.1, 22.5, 26.9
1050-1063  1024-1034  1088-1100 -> -0.184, 17.1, 25.4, 27.3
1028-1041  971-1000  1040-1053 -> 0.396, 27.9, 14.5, 19.2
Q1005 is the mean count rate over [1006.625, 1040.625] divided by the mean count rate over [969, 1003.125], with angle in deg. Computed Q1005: 0.8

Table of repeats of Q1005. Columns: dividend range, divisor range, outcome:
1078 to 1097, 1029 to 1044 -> 1.80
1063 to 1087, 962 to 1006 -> 0.97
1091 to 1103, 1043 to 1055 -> 1.33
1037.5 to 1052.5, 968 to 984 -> 0.68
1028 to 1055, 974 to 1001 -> 0.62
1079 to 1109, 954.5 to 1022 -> 0.99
